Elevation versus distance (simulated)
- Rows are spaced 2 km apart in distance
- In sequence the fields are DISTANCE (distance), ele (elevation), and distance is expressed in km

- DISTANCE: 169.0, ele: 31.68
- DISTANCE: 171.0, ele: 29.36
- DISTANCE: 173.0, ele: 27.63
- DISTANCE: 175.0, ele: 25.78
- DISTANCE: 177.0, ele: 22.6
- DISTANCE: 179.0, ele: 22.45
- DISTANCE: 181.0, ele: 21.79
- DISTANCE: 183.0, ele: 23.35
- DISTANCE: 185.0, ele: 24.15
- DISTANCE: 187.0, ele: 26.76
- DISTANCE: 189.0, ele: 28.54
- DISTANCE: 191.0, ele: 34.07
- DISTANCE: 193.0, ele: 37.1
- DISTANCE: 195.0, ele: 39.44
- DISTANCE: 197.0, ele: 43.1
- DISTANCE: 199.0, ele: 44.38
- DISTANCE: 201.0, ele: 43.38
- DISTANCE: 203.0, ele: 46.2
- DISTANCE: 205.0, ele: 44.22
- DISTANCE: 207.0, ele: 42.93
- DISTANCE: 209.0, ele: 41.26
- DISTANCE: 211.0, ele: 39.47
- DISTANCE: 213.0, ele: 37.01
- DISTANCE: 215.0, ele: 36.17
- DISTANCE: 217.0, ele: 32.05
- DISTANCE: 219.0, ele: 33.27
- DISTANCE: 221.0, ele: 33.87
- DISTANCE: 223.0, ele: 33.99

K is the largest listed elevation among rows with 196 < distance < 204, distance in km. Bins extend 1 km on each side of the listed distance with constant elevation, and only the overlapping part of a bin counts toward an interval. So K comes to 46.2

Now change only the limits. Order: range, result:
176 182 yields 22.6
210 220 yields 39.47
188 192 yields 34.07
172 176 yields 27.63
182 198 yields 43.1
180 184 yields 23.35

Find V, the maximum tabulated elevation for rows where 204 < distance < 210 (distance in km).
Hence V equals 44.22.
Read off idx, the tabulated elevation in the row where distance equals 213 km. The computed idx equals 37.01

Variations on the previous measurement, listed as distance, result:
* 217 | 32.05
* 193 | 37.1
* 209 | 41.26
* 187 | 26.76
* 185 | 24.15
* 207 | 42.93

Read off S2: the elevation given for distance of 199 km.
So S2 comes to 44.38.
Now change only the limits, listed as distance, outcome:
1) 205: 44.22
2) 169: 31.68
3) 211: 39.47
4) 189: 28.54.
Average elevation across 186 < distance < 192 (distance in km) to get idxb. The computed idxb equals 29.8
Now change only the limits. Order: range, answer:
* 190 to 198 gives 38.4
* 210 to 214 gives 38.2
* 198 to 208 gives 44.2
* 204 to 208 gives 43.6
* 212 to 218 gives 35.1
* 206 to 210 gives 42.1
